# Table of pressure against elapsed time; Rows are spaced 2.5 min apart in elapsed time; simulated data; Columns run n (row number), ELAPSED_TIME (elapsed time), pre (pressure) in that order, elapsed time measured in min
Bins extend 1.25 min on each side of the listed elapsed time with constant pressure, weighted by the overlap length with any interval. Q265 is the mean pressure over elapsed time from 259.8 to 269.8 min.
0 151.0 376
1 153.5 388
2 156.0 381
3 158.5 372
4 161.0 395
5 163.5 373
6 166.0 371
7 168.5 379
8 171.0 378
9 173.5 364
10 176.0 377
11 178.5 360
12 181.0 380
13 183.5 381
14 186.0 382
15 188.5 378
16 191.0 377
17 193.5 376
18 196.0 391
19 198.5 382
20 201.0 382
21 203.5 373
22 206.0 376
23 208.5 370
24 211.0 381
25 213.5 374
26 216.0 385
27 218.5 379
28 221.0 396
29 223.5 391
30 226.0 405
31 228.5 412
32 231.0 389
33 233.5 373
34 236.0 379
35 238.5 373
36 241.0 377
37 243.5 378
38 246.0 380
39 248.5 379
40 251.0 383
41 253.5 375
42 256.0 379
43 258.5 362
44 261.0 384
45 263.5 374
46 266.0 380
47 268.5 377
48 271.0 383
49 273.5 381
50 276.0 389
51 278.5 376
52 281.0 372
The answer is 379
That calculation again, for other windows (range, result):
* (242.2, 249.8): 379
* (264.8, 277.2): 382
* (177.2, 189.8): 376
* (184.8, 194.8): 378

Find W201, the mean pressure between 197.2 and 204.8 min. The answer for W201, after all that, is 379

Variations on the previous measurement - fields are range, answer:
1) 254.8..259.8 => 371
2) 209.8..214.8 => 378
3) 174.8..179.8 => 369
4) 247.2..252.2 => 381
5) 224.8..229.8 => 408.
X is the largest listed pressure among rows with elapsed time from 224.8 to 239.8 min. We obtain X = 412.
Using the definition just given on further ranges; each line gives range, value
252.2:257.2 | 379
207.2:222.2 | 396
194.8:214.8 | 391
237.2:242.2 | 377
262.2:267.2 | 380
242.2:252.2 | 383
